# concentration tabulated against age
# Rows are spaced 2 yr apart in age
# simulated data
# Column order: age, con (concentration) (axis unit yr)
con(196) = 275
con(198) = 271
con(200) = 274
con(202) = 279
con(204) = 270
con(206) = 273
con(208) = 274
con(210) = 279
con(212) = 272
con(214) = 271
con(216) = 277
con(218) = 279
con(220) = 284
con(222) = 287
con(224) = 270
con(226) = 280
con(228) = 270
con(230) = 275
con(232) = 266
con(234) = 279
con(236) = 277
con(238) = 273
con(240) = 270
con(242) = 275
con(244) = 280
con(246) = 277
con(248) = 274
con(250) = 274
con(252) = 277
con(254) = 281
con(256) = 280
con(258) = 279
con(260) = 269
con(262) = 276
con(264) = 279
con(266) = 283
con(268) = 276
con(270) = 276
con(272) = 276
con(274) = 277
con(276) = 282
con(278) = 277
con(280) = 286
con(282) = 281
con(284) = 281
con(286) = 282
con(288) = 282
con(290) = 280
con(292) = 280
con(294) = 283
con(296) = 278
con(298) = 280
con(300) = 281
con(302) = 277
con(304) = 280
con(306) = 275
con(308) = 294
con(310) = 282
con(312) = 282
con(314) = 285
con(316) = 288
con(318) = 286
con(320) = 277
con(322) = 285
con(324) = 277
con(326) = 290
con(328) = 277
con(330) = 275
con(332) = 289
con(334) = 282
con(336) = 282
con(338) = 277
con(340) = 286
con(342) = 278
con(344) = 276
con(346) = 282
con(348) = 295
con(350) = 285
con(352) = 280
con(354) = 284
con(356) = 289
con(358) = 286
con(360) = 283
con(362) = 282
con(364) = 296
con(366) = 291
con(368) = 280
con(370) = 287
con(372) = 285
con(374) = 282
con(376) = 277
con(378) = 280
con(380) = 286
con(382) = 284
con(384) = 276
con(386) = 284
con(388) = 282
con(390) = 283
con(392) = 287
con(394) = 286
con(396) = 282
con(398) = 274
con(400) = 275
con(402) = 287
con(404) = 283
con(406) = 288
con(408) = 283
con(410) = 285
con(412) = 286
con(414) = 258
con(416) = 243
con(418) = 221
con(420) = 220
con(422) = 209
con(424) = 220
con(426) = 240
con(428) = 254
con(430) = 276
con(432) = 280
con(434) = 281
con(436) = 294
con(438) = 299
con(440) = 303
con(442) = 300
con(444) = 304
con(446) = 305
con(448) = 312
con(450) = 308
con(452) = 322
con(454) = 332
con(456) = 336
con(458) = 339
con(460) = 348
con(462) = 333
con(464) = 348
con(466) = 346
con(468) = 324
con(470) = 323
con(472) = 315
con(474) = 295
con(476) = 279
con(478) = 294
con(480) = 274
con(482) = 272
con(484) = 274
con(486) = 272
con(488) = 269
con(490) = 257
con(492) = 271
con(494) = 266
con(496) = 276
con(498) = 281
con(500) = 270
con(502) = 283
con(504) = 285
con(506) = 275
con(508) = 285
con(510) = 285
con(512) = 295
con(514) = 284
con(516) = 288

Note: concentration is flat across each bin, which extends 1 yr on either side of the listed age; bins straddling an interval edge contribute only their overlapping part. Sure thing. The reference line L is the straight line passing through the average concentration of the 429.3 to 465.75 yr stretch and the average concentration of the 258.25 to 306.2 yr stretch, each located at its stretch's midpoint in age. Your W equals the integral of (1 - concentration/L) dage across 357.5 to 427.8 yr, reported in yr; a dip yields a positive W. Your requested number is 6.8 yr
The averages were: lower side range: 279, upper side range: 313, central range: 273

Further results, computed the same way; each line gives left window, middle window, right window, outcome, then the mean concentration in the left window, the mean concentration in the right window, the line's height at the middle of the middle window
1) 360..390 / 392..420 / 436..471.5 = 2.5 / 284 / 322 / 299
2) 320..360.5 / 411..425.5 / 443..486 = 3.1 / 283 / 313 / 301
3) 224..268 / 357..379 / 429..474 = 1.1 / 276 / 314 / 299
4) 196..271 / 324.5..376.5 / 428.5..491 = 1.1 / 276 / 303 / 290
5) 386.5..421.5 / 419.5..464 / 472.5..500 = -3.3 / 271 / 276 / 273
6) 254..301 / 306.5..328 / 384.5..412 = -0.3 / 279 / 283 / 281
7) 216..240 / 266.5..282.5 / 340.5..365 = 0.0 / 276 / 285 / 279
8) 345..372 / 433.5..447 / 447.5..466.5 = 1.1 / 286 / 333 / 325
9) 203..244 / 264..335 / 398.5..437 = -2.9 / 275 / 262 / 270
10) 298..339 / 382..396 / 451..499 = 0.4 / 282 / 302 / 291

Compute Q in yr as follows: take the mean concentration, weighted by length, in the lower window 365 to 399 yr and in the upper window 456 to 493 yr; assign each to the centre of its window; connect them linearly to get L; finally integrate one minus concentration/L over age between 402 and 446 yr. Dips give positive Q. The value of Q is 3.4 yr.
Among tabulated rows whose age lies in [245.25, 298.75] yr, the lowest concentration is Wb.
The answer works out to 269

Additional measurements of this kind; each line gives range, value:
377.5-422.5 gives 209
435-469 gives 294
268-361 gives 275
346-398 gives 274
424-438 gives 220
